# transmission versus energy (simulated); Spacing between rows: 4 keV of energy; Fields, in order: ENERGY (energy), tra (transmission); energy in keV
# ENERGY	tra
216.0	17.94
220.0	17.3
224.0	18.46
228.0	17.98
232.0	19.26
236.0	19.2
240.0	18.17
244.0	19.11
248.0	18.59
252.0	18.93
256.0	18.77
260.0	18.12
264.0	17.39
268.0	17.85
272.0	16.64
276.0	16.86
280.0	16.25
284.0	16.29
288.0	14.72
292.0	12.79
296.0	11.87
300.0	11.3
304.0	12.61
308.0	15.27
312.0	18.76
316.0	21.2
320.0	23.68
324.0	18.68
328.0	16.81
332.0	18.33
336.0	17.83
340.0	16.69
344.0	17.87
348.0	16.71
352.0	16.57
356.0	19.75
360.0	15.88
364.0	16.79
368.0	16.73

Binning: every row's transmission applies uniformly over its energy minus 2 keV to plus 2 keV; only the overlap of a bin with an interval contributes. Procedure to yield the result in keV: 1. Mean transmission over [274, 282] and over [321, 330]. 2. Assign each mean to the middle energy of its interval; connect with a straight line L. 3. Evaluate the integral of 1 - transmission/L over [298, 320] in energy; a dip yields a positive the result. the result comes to 1.6 keV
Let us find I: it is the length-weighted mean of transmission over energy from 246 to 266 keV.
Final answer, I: 18.4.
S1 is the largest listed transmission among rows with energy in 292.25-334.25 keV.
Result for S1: 23.68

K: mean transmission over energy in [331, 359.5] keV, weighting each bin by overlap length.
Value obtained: 17.6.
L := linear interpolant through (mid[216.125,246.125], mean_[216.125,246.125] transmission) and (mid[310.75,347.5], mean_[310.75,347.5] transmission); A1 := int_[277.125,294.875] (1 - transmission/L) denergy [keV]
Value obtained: 3.5 keV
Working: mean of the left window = 18.5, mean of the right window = 18.8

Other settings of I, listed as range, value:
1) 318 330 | 19.7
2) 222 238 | 18.7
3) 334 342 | 17.3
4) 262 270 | 17.6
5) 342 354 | 17.1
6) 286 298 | 13.1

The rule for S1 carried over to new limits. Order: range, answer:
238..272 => 19.11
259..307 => 18.12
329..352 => 18.33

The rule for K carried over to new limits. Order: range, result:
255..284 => 17.3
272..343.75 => 16.5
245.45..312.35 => 16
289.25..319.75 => 15.3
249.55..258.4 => 18.8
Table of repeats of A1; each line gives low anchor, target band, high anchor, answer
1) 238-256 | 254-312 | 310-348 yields 9.7 keV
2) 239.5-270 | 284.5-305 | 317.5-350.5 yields 6.1 keV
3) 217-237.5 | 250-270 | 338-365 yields -0.1 keV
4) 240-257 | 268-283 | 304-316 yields 1.0 keV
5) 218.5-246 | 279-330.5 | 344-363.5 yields 4.5 keV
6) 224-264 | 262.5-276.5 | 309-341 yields 1.1 keV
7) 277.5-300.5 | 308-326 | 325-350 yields -4.5 keV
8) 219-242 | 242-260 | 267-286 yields -1.1 keV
